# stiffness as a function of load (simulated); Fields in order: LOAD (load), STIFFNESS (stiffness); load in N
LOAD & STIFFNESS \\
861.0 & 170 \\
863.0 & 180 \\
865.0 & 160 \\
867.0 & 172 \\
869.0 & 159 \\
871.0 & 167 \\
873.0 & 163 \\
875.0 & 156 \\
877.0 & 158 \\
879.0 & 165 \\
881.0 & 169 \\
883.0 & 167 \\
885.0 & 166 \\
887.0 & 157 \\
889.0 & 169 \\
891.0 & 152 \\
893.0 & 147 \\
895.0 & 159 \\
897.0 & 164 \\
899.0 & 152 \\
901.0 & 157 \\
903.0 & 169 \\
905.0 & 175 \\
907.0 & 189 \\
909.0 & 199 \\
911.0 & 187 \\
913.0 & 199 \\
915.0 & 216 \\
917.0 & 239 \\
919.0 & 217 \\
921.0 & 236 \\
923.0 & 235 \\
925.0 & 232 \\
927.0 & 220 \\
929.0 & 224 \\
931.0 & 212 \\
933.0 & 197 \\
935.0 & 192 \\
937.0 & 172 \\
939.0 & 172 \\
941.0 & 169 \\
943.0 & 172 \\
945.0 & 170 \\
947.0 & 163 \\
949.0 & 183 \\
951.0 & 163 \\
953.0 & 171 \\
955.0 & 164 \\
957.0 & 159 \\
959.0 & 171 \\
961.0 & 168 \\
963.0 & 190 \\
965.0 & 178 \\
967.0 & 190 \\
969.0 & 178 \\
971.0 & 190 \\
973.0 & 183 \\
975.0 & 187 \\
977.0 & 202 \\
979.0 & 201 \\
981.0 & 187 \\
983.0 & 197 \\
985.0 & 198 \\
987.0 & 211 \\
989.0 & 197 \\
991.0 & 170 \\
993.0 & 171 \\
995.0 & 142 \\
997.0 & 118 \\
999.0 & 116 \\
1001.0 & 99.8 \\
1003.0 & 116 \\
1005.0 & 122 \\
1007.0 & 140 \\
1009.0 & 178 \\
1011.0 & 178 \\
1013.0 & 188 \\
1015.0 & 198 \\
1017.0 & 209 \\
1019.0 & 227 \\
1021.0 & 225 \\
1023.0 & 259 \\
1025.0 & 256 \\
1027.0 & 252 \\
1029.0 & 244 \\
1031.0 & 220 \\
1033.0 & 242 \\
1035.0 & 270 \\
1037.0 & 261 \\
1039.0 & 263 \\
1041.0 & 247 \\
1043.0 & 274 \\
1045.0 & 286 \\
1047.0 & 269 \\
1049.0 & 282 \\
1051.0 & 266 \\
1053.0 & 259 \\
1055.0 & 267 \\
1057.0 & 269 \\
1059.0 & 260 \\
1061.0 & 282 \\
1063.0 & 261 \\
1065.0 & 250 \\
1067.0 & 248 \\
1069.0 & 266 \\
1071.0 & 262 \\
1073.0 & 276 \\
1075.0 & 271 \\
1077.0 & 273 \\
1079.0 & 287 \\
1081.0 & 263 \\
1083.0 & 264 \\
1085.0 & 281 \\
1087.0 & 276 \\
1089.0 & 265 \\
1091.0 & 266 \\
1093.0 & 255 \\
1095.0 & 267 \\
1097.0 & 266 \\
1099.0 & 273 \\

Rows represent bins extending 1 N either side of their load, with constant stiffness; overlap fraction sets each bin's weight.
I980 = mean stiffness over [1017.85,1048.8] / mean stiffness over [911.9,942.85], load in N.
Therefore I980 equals 1.2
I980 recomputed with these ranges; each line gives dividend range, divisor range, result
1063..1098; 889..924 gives 1.42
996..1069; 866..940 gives 1.23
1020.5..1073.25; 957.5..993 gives 1.39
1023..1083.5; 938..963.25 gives 1.55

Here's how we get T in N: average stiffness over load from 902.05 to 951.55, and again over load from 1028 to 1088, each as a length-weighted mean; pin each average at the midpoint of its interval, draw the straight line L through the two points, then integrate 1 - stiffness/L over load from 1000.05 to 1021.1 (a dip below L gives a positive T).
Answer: 6.3 N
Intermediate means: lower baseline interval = 196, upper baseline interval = 265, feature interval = 169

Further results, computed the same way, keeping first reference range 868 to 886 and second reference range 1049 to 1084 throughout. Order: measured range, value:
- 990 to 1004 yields 5.8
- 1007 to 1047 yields 1.9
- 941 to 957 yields 2.7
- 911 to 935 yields -3.8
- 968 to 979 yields 1.4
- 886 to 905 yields 1.5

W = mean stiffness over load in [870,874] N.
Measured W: 165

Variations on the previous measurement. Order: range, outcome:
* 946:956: 169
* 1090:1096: 263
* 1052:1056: 263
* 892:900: 156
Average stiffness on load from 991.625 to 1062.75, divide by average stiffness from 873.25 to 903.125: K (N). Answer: 1.37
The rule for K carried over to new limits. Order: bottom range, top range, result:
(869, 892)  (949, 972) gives 1.08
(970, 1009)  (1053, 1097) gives 1.61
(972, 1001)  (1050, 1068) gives 1.50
